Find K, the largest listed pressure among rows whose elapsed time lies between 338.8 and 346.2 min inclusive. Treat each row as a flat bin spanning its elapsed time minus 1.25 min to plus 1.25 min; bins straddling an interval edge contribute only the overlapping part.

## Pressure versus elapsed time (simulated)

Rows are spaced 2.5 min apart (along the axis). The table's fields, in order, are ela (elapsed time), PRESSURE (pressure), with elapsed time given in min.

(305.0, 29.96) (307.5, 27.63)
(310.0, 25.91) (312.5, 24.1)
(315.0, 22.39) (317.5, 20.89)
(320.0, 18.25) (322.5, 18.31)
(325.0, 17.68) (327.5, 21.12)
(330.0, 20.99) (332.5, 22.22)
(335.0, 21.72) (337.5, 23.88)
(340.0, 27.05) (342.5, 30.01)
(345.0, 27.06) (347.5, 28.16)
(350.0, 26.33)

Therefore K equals 30.01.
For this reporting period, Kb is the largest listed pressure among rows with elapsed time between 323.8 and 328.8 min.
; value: 21.12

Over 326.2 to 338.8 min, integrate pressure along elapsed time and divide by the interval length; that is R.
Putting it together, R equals 22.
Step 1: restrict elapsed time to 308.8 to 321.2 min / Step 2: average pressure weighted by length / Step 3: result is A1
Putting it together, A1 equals 22.3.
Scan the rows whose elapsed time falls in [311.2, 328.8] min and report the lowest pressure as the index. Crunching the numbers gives 17.68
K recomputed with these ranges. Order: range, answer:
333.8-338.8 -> 23.88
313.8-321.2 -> 22.39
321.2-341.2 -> 27.05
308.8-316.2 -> 25.91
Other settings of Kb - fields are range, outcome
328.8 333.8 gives 22.22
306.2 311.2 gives 27.63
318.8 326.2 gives 18.31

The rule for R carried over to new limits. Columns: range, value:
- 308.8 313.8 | 25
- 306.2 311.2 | 26.8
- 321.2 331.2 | 19.5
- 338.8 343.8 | 28.5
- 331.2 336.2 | 22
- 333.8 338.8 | 22.9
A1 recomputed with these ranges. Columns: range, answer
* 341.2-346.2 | 28.5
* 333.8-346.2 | 26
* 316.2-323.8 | 19.2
